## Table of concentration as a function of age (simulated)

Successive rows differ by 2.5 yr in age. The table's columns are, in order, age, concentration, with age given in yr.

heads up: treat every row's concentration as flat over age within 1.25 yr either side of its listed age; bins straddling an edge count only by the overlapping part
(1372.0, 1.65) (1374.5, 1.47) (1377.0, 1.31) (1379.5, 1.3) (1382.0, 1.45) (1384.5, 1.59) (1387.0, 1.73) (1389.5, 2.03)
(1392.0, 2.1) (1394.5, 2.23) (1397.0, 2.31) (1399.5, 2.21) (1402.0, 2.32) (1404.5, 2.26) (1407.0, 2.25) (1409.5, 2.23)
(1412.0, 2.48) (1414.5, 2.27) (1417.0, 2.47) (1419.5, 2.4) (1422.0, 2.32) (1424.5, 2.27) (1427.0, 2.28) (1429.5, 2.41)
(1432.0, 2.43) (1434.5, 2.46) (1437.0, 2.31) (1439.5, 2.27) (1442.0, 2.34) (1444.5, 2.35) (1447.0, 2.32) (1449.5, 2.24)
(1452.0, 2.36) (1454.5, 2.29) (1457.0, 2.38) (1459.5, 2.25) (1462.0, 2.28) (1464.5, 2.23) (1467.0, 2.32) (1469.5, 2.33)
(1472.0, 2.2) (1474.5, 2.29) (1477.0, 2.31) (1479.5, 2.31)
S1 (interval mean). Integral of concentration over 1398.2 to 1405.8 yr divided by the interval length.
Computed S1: 2.26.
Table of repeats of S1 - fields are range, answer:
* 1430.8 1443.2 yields 2.36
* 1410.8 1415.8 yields 2.37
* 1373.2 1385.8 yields 1.43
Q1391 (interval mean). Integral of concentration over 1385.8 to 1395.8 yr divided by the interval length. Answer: 2.03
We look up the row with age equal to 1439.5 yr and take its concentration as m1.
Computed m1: 2.27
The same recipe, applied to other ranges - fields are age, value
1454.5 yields 2.29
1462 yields 2.28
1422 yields 2.32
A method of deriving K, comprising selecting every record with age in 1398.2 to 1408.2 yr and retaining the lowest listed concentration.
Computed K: 2.21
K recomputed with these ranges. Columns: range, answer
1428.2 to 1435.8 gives 2.41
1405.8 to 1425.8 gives 2.23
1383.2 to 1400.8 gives 1.59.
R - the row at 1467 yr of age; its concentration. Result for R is 2.32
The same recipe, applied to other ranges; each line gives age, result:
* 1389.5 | 2.03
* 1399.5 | 2.21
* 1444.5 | 2.35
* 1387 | 1.73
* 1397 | 2.31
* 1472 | 2.2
